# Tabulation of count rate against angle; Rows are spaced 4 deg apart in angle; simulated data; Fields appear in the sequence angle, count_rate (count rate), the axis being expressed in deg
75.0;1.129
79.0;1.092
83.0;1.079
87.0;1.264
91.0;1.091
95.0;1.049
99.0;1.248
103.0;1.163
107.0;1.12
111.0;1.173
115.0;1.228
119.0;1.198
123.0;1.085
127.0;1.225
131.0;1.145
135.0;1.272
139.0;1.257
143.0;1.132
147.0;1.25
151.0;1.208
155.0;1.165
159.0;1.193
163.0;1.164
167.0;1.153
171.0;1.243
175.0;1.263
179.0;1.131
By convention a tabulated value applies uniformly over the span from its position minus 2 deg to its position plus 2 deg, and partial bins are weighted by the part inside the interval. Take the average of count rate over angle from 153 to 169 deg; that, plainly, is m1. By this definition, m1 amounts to 1.17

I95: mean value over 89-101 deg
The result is 1.13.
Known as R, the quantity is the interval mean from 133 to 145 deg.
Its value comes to 1.22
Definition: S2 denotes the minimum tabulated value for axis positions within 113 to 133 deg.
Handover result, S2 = 1.085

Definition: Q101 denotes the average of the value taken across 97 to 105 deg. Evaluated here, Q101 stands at 1.21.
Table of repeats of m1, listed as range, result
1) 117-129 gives 1.17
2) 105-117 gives 1.17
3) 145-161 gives 1.2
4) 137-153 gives 1.21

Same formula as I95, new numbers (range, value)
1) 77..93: 1.13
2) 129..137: 1.21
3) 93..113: 1.15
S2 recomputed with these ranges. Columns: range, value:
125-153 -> 1.132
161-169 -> 1.153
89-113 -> 1.049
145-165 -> 1.164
